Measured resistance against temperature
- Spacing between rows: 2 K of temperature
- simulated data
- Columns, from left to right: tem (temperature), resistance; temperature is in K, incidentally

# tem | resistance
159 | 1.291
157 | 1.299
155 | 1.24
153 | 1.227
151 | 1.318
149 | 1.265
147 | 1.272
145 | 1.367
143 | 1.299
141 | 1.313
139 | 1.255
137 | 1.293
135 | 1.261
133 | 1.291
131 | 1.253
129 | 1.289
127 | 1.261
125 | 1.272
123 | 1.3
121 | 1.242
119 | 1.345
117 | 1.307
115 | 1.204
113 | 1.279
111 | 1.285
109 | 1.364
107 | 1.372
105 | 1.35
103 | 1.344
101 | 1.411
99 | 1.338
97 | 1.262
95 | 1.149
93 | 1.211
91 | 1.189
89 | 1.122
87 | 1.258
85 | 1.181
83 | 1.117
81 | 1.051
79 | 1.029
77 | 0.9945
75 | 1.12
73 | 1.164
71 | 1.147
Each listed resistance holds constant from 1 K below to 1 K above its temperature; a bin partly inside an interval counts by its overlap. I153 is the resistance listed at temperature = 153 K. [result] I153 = 1.227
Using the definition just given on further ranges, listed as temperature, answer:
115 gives 1.204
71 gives 1.147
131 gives 1.253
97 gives 1.262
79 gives 1.029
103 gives 1.344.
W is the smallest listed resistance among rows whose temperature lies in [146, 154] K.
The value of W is 1.227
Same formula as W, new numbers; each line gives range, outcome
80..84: 1.051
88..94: 1.122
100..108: 1.344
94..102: 1.149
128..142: 1.253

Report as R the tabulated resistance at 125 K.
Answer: 1.272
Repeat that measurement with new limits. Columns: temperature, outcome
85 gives 1.181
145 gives 1.367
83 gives 1.117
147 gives 1.272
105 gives 1.35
